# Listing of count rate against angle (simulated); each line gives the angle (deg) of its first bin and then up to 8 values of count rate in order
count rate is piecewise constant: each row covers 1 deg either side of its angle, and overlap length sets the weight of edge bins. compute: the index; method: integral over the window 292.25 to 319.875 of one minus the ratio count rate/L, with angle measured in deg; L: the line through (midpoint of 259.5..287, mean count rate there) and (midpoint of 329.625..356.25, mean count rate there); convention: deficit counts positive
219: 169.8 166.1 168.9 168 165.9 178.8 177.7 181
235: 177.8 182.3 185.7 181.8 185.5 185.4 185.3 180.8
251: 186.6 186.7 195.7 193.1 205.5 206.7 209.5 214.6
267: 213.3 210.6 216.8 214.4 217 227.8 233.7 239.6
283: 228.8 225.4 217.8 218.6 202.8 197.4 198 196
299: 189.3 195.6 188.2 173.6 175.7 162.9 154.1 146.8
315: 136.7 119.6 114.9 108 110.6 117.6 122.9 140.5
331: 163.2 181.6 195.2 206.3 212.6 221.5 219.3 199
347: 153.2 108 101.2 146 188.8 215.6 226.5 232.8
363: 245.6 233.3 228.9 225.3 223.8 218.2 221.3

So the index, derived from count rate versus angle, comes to 4.4 deg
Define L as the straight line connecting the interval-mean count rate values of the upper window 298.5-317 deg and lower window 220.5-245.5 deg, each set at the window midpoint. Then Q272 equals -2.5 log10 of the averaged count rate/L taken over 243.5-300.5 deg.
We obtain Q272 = -0.204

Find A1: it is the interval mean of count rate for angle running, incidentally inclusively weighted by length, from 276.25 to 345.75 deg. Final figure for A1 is 181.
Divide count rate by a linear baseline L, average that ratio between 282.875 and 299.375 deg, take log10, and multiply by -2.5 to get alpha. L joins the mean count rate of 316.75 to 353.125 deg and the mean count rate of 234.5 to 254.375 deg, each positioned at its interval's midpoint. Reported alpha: -0.221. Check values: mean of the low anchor 184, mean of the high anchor 156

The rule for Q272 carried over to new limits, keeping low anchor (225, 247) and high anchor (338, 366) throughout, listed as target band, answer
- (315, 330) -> 0.49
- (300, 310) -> 0.05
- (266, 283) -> -0.20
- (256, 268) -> -0.14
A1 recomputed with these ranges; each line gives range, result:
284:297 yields 209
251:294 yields 213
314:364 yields 167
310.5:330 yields 126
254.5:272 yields 208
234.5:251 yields 183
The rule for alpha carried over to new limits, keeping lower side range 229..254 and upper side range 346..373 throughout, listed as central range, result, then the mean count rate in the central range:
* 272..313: -0.074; 201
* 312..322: 0.458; 125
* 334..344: -0.095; 211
